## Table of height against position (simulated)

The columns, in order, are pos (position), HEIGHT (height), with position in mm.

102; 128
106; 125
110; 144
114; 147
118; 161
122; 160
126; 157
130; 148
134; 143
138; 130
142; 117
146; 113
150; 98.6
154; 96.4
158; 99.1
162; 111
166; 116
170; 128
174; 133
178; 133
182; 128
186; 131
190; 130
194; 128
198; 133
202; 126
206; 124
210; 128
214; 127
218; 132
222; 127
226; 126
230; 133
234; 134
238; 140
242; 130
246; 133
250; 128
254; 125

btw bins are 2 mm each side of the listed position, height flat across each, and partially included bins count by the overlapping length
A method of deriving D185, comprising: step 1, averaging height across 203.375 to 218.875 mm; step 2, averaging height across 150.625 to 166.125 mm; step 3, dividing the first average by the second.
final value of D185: 1.23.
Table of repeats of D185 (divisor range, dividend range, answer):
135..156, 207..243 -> 1.16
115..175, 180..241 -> 1.02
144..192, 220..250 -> 1.11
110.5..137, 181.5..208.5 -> 0.85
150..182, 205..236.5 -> 1.11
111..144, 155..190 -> 0.84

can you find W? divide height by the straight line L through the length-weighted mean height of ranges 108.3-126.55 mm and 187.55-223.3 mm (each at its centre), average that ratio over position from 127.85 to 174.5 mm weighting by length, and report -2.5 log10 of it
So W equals 0.21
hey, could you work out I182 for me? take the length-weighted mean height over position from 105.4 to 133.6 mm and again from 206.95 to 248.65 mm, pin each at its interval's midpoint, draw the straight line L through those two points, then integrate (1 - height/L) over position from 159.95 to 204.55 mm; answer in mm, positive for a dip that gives 3.8 mm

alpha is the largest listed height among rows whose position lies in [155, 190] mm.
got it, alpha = 133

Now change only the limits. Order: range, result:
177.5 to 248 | 140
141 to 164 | 117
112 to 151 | 161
